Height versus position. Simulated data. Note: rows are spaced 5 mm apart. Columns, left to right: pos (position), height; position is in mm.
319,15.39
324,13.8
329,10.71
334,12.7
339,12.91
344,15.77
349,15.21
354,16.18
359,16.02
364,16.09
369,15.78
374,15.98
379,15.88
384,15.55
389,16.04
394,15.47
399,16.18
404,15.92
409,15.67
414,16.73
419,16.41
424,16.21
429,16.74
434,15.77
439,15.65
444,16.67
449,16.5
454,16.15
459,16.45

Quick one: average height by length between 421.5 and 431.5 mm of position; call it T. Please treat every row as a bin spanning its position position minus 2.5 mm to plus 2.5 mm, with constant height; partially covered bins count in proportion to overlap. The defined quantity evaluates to 16.5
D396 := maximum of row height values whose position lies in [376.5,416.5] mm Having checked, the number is 16.73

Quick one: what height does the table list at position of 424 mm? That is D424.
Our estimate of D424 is 16.21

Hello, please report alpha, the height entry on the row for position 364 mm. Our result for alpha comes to 16.09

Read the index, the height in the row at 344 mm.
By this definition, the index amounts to 15.77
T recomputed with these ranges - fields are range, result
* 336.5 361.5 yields 15.2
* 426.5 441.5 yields 16.1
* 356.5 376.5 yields 16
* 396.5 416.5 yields 16.1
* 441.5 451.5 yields 16.6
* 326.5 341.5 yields 12.1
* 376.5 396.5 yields 15.7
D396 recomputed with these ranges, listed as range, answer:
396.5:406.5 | 16.18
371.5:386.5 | 15.98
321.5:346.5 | 15.77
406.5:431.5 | 16.74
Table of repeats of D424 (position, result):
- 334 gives 12.7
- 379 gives 15.88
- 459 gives 16.45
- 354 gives 16.18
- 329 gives 10.71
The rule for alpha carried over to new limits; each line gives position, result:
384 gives 15.55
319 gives 15.39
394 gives 15.47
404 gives 15.92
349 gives 15.21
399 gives 16.18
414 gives 16.73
